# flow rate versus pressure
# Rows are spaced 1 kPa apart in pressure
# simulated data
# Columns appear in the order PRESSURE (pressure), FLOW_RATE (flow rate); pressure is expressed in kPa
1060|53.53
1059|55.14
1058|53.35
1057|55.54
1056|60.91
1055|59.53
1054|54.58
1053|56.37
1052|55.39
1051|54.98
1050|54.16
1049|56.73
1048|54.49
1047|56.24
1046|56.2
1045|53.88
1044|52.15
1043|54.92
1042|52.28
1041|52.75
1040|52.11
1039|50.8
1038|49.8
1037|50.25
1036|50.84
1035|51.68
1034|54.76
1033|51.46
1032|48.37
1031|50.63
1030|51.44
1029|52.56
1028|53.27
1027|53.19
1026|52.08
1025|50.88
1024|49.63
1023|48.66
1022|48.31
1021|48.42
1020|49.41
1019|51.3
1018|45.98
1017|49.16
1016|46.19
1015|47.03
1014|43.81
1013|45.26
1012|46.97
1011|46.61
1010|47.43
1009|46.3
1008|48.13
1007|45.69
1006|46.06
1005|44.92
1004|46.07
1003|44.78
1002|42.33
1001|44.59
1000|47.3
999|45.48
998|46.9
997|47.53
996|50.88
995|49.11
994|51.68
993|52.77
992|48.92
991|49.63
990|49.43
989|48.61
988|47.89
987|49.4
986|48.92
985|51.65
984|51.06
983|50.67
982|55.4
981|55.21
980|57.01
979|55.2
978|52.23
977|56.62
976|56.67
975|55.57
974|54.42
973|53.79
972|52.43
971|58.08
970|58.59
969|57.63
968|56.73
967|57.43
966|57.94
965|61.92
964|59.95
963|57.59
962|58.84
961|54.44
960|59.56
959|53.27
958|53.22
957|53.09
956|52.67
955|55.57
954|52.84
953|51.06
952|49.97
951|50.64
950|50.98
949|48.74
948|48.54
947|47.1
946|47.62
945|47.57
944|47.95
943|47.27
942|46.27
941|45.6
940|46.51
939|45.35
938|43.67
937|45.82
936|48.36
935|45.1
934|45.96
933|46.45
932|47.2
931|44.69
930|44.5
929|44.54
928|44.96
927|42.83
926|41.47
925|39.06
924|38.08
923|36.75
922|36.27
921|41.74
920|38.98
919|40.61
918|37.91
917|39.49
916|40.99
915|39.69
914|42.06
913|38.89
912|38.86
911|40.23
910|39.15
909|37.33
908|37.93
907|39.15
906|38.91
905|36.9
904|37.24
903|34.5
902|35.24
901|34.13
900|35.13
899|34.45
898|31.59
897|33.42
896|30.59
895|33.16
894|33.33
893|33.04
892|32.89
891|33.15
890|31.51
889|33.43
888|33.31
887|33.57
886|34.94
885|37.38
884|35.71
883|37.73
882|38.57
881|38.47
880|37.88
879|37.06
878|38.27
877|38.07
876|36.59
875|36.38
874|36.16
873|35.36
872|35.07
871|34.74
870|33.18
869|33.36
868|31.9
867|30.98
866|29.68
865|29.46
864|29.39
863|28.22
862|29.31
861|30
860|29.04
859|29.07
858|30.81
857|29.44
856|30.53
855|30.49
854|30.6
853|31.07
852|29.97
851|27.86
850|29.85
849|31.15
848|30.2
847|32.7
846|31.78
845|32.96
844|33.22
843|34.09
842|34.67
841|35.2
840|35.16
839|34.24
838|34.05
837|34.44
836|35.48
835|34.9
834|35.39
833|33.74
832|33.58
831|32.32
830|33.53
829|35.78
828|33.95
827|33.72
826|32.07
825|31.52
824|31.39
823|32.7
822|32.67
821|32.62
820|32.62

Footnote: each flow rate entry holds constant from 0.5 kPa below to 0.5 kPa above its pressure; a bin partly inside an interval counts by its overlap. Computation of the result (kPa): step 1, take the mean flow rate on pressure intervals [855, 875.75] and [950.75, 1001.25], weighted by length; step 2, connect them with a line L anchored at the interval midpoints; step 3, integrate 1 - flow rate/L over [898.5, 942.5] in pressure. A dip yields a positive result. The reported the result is 1.6 kPa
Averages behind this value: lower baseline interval 31.6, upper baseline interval 53.2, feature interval 40.9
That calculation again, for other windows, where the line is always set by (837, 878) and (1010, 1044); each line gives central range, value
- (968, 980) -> -3.03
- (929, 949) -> -2.75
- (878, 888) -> -0.52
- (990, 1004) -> -0.29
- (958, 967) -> -2.99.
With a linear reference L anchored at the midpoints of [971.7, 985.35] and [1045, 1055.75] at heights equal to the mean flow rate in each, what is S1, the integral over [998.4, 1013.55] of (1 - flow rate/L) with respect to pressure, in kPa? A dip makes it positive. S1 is 2.5 kPa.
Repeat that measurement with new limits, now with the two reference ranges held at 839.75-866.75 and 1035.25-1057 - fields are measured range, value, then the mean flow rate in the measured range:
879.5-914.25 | 0.40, 35.8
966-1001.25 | -4.32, 52.3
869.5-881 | -0.94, 36.3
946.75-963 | -3.58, 52.8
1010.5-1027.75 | 0.86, 48.5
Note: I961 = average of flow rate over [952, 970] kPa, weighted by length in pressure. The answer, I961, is 56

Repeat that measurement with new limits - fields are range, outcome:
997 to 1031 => 47.8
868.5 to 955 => 40.1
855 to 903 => 33.5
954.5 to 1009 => 52.2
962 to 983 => 56.4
